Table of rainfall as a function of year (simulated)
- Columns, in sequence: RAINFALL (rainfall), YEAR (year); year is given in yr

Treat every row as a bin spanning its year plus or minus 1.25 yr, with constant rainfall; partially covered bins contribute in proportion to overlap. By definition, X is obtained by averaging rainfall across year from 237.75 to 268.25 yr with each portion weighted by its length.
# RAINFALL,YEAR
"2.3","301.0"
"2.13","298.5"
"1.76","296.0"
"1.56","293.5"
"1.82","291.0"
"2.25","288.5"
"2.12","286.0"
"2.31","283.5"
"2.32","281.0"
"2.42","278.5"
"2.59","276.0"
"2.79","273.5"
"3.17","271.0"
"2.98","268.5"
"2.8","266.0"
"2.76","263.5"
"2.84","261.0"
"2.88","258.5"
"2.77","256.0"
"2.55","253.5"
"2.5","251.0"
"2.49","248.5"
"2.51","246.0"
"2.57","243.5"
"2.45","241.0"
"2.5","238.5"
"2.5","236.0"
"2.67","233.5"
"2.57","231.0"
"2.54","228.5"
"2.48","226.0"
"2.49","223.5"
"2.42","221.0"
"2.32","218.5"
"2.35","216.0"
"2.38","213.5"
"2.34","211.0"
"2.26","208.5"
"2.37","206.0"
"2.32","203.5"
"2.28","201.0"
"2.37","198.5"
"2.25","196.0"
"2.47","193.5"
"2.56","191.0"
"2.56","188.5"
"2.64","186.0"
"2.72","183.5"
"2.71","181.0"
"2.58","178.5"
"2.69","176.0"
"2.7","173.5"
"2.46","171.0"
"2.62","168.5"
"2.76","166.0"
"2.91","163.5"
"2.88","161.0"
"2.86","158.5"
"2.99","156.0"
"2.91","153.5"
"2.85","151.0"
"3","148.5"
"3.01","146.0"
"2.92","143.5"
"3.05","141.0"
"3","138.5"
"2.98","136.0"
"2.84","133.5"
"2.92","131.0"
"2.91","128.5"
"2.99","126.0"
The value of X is 2.65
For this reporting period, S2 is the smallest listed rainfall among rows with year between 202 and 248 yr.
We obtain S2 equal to 2.26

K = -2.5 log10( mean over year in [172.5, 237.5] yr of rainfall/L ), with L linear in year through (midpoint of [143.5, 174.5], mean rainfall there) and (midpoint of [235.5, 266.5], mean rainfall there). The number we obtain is 0.10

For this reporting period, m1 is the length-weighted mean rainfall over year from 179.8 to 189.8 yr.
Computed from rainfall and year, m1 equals 2.66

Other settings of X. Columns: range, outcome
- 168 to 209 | 2.51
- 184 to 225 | 2.41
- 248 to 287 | 2.65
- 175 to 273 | 2.56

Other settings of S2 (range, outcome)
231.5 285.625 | 2.31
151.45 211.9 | 2.25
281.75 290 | 2.12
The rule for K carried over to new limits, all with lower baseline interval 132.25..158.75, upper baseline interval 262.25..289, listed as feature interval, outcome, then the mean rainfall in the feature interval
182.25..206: 0.15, 2.46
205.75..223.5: 0.17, 2.36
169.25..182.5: 0.09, 2.63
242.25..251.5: 0.07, 2.52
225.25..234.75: 0.06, 2.57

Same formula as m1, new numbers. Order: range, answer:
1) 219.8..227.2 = 2.46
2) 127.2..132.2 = 2.92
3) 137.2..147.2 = 2.99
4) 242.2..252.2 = 2.52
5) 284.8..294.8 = 1.94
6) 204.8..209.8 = 2.31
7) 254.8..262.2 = 2.83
